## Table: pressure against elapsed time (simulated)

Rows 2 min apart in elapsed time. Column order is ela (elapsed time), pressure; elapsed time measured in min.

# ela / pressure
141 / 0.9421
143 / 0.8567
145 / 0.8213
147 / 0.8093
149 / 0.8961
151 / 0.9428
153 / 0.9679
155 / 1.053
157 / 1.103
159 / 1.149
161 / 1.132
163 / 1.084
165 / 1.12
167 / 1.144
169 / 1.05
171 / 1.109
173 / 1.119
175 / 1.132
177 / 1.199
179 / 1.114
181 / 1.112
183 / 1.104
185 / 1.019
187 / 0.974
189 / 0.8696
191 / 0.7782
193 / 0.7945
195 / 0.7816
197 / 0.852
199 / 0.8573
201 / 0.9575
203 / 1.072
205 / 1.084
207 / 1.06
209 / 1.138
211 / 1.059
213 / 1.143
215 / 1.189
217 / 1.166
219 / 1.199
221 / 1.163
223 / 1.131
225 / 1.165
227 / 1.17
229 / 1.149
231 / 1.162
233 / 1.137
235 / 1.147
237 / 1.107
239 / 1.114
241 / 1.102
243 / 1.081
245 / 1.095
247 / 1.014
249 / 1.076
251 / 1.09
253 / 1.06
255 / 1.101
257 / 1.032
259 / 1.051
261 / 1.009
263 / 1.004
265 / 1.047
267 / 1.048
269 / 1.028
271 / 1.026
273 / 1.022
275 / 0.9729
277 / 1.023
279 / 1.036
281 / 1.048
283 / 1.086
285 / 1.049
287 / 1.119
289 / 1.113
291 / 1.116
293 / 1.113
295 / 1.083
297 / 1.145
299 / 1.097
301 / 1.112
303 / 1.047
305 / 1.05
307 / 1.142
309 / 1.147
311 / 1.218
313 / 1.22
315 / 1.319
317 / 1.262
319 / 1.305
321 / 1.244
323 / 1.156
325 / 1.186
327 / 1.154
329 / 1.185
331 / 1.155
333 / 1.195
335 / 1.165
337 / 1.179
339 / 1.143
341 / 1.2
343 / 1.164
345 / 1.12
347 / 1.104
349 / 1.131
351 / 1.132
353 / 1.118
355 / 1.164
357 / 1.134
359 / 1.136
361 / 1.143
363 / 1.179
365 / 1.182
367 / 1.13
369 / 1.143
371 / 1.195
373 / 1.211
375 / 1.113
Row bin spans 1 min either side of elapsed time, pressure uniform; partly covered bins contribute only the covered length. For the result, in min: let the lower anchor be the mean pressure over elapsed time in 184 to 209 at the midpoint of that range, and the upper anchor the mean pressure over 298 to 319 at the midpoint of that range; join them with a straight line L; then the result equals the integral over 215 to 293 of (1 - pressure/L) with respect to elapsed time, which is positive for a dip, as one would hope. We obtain -2.8 min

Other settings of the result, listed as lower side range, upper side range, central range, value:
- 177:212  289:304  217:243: -3.0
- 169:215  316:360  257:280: 1.5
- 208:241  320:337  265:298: 2.8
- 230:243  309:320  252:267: 1.5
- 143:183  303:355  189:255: 2.0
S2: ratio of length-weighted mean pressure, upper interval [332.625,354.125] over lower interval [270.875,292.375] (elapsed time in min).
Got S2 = 1.09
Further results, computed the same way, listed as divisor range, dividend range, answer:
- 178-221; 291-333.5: 1.15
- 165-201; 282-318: 1.13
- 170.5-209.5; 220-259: 1.11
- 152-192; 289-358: 1.09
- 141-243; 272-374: 1.09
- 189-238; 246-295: 1.00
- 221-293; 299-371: 1.08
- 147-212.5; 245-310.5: 1.04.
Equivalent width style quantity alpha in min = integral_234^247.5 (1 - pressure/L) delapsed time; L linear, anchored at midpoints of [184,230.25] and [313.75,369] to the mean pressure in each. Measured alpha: -0.4 min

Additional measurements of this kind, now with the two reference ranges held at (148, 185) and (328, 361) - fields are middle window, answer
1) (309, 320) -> -1.10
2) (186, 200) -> 3.19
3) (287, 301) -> 0.25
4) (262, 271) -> 0.73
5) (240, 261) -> 0.90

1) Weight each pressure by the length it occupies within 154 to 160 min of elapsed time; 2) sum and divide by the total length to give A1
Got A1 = 1.1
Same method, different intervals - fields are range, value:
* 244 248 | 1.05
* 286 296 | 1.11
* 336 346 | 1.16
